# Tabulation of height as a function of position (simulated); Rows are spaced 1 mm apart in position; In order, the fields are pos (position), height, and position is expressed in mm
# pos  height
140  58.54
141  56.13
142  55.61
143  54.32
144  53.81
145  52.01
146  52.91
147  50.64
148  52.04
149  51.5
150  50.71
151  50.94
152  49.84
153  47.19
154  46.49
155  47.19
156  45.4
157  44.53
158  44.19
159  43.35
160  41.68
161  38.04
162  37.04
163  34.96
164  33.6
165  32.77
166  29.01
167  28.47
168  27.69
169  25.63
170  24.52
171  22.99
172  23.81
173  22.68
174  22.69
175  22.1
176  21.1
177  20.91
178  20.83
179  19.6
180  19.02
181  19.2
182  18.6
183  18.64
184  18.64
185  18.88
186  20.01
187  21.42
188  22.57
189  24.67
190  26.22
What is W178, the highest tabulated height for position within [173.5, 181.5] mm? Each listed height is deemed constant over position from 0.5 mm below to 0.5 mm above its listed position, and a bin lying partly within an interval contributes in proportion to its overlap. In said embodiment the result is 22.69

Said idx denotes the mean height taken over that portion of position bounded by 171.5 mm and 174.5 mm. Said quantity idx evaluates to 23.1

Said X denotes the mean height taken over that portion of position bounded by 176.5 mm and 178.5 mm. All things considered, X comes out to 20.9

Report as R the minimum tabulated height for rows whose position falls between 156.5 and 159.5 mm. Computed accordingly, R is 43.35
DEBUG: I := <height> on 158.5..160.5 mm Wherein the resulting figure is 42.5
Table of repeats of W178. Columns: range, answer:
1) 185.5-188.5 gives 22.57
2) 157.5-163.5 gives 44.19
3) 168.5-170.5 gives 25.63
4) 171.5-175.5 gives 23.81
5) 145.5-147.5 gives 52.91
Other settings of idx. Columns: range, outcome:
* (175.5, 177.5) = 21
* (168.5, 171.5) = 24.4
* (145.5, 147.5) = 51.8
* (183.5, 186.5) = 19.2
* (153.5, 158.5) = 45.6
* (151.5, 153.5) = 48.5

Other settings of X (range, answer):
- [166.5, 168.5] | 28.1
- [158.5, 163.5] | 39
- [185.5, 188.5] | 21.3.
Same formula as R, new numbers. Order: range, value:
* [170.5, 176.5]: 21.1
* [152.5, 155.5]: 46.49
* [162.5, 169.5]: 25.63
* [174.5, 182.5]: 18.6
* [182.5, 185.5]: 18.64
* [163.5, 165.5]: 32.77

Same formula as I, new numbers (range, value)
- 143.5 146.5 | 52.9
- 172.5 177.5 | 21.9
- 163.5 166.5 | 31.8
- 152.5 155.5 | 47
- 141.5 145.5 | 53.9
